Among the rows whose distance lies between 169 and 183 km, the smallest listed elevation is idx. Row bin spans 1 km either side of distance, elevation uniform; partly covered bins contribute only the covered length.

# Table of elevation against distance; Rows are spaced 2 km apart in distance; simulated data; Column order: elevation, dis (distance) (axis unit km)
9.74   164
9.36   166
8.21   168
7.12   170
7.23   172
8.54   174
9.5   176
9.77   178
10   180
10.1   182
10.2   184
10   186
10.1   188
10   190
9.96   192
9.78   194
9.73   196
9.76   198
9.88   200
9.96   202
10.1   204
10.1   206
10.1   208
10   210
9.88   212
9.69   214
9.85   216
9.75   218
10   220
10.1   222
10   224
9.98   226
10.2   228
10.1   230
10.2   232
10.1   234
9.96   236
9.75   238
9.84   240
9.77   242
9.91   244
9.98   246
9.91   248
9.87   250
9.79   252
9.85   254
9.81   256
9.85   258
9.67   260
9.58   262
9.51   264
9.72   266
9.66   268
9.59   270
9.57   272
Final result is 7.12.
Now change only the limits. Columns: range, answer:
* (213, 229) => 9.69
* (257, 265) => 9.51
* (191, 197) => 9.73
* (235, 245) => 9.75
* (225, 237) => 9.96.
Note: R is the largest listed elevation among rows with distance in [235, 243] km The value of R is 9.96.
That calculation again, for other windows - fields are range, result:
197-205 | 10.1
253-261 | 9.85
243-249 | 9.98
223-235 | 10.2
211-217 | 9.88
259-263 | 9.67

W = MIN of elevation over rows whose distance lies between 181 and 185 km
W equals 10.1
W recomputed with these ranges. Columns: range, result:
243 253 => 9.79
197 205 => 9.76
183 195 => 9.78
